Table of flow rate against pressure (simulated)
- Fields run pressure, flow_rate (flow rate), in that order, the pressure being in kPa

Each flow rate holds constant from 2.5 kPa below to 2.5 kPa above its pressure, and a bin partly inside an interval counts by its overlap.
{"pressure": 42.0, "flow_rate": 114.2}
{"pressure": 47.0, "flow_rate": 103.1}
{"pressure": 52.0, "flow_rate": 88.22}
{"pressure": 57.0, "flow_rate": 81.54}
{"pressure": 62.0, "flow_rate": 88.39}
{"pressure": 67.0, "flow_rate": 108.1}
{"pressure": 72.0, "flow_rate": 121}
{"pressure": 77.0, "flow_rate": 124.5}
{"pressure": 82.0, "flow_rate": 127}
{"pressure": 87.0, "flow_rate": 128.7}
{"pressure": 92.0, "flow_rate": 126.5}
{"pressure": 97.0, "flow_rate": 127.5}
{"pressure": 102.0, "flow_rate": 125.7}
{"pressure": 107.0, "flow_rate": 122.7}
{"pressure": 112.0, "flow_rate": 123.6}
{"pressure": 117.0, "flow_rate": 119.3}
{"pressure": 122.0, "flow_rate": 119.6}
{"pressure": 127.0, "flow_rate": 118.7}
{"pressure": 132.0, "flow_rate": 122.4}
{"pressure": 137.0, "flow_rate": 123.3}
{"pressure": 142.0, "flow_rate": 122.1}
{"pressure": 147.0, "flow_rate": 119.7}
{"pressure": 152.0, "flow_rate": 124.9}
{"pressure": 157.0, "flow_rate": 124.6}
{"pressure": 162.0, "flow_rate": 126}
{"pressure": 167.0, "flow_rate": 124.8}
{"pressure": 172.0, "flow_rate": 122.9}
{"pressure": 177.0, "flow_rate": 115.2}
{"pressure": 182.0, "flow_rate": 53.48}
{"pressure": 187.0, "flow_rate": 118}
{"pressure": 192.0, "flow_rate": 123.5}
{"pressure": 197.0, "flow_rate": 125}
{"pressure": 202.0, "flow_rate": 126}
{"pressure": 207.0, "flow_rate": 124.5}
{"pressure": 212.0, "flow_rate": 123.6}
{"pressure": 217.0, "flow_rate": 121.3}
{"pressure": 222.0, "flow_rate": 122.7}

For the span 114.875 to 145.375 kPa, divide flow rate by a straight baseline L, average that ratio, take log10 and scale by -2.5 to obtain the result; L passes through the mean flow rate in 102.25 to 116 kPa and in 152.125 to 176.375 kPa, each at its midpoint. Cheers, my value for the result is 0.02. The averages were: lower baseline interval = 123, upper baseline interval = 124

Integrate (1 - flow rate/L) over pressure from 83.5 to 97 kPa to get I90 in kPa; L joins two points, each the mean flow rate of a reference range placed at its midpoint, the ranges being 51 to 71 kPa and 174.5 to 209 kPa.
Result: -4.1 kPa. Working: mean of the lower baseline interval 94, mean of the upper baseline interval 112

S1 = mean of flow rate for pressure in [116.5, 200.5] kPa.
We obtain 118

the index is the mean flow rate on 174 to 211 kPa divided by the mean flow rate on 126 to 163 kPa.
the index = 0.92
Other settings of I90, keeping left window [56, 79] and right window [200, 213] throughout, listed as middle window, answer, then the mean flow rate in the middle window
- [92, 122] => -3.4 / 124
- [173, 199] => 3.1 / 108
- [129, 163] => -1.9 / 123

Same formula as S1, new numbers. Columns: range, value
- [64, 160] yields 122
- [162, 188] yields 108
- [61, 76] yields 109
